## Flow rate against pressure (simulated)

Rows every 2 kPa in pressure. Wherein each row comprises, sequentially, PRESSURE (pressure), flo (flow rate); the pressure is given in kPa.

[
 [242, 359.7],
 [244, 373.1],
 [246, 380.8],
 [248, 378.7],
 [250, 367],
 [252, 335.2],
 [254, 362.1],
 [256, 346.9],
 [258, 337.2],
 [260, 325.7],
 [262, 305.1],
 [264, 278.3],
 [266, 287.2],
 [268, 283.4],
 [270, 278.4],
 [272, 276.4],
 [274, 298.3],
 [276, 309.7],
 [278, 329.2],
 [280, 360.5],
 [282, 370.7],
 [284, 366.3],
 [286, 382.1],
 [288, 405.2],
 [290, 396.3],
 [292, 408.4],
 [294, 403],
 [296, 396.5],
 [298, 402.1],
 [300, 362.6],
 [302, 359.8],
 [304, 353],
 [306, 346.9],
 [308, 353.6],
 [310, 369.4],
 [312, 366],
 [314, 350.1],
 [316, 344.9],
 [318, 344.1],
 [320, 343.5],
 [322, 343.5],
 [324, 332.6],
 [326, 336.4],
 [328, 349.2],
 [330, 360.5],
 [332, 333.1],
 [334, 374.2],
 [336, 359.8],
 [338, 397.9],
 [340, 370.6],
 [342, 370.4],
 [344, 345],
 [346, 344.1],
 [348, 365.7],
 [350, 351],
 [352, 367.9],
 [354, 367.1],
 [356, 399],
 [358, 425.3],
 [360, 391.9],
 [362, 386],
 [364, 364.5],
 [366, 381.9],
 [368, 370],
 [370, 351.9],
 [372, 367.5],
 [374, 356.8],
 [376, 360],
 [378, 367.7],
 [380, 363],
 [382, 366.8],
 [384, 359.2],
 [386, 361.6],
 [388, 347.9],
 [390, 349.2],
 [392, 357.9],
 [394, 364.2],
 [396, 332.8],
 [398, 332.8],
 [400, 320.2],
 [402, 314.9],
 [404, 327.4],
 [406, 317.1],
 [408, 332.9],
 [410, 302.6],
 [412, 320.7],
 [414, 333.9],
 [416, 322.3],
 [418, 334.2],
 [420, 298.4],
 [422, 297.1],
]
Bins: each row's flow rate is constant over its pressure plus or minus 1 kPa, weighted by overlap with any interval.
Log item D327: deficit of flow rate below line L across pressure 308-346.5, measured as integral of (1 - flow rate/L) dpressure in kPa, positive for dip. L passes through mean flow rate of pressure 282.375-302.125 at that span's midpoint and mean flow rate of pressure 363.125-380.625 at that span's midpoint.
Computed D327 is 2.4 kPa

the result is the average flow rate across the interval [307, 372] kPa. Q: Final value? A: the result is 363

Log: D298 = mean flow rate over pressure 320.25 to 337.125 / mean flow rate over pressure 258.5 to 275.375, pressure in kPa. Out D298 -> 1.19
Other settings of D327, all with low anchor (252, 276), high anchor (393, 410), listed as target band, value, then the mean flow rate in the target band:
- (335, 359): -3.8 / 372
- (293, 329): -5.0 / 359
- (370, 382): -1.4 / 362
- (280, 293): -3.1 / 386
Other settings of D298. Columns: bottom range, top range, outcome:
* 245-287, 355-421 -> 1.06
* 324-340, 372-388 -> 1.01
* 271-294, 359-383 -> 1.03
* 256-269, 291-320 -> 1.20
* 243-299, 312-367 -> 1.04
